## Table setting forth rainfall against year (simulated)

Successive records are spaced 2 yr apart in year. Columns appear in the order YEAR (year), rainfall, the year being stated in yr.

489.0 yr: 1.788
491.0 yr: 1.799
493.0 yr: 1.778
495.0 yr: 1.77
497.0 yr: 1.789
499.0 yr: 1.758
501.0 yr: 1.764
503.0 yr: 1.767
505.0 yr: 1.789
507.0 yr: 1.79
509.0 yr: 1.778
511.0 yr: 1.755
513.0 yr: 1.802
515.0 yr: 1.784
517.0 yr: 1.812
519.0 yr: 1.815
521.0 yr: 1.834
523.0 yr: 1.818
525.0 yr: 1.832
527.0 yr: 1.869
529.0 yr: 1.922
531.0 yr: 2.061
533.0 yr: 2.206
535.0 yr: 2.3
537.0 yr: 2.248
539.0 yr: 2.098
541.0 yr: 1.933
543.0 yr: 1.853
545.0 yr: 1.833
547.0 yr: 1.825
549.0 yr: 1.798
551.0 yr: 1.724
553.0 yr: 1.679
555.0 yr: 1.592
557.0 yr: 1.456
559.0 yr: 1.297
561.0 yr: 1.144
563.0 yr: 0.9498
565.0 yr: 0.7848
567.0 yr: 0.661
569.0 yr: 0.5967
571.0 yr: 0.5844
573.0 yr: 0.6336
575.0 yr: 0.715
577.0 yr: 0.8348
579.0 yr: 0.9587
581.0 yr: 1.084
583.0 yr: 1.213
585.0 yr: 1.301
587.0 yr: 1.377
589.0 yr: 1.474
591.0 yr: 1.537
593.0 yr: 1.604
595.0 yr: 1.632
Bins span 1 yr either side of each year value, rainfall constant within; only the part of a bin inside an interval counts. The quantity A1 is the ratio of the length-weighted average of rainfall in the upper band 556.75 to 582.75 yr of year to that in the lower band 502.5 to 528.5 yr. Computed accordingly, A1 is 0.49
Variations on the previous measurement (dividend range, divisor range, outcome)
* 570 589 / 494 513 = 0.56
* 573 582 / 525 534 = 0.44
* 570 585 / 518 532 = 0.47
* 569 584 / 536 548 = 0.43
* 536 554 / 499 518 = 1.06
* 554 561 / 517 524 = 0.77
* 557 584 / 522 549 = 0.46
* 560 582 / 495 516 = 0.46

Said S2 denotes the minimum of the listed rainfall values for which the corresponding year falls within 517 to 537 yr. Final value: 1.812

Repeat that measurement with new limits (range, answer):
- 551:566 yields 0.7848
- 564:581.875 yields 0.5844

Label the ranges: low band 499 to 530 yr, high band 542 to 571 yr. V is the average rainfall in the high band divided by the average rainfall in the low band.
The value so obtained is 0.7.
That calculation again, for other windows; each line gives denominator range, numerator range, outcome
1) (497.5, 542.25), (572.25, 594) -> 0.61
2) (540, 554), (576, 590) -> 0.65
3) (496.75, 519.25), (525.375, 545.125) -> 1.14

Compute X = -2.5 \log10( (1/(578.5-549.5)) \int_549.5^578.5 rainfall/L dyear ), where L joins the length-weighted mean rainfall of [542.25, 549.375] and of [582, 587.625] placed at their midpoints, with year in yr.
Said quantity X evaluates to 0.46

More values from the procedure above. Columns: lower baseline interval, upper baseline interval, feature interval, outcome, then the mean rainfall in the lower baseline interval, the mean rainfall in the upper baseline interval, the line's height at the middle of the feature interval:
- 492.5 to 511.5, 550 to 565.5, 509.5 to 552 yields -0.229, 1.77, 1.35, 1.55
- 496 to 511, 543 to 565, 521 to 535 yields -0.195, 1.77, 1.51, 1.65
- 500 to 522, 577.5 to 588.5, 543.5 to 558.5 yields -0.164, 1.79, 1.18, 1.45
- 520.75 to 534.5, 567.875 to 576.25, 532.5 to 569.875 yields -0.218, 1.95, 0.639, 1.26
